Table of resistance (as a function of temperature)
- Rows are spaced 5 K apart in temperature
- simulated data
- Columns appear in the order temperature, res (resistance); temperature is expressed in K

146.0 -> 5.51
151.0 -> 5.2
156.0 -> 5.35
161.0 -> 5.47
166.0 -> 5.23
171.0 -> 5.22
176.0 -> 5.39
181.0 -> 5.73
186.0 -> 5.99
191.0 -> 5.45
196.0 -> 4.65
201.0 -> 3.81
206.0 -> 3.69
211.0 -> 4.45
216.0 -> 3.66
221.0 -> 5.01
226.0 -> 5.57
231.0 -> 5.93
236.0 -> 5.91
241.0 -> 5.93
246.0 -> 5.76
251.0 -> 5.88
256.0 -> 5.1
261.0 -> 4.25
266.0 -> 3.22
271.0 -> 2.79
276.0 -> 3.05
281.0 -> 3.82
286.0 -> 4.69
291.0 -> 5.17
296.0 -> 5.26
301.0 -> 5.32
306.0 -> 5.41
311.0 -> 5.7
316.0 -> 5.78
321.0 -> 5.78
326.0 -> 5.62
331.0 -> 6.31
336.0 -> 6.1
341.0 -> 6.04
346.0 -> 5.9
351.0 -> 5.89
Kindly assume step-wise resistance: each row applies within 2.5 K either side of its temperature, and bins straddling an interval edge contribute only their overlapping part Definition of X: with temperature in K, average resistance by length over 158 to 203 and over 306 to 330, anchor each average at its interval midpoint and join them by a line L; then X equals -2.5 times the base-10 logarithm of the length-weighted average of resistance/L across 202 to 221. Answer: 0.30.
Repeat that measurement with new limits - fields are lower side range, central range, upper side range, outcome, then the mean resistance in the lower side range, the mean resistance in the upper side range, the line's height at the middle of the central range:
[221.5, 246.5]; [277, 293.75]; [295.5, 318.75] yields 0.25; 5.76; 5.52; 5.59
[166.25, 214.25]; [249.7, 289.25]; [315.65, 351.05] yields 0.32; 4.93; 5.94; 5.49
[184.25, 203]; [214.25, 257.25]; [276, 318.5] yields -0.10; 4.97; 5.02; 4.99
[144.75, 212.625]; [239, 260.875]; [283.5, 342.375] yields -0.03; 5.08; 5.59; 5.35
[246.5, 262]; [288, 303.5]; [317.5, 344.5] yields 0.08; 5.24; 5.96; 5.63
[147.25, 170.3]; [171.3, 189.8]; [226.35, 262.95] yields -0.05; 5.32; 5.56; 5.38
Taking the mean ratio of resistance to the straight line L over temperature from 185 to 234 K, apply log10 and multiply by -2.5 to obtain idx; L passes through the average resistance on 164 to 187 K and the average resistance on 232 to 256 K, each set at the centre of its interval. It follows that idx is 0.18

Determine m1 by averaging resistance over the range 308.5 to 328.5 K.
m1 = 5.72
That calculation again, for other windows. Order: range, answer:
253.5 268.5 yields 4.19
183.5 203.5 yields 4.97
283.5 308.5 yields 5.17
